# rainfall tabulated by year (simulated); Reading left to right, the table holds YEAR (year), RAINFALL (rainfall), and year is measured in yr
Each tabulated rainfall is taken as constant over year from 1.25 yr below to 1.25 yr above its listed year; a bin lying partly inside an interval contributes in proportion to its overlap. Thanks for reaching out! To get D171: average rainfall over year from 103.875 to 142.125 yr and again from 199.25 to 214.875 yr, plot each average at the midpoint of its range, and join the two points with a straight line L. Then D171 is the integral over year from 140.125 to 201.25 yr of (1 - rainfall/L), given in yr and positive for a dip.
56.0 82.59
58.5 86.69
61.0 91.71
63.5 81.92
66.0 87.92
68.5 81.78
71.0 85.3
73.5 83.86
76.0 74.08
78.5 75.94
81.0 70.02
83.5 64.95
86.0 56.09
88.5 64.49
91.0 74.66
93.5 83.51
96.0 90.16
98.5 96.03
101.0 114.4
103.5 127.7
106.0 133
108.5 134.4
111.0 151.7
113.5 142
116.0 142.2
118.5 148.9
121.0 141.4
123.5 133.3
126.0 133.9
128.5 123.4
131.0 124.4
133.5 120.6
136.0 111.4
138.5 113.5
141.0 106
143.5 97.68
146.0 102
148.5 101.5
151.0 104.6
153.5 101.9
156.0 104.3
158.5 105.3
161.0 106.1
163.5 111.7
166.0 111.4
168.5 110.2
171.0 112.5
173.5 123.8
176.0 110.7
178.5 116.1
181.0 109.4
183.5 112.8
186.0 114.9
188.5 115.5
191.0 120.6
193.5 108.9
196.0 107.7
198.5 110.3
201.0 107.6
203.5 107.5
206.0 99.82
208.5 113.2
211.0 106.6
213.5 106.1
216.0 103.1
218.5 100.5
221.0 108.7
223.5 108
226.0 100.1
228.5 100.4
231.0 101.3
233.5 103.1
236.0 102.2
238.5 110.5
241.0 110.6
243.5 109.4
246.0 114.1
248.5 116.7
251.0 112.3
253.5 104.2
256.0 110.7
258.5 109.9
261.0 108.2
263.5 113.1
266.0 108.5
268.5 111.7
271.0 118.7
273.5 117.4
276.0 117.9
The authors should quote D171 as 3.88 yr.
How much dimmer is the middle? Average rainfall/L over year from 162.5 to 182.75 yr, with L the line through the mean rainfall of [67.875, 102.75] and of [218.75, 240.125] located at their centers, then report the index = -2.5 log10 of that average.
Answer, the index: -0.19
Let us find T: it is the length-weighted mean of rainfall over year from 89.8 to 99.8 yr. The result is 86.3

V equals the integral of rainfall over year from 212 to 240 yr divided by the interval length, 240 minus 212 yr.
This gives 104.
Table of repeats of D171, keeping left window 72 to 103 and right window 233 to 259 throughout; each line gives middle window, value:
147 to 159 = -1.4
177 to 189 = -1.9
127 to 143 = -4.8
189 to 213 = -1.9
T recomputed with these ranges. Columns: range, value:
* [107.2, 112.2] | 143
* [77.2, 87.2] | 66.8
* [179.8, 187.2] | 112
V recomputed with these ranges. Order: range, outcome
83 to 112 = 99.7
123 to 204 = 112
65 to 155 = 106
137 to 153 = 104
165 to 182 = 114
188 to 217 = 109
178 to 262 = 108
